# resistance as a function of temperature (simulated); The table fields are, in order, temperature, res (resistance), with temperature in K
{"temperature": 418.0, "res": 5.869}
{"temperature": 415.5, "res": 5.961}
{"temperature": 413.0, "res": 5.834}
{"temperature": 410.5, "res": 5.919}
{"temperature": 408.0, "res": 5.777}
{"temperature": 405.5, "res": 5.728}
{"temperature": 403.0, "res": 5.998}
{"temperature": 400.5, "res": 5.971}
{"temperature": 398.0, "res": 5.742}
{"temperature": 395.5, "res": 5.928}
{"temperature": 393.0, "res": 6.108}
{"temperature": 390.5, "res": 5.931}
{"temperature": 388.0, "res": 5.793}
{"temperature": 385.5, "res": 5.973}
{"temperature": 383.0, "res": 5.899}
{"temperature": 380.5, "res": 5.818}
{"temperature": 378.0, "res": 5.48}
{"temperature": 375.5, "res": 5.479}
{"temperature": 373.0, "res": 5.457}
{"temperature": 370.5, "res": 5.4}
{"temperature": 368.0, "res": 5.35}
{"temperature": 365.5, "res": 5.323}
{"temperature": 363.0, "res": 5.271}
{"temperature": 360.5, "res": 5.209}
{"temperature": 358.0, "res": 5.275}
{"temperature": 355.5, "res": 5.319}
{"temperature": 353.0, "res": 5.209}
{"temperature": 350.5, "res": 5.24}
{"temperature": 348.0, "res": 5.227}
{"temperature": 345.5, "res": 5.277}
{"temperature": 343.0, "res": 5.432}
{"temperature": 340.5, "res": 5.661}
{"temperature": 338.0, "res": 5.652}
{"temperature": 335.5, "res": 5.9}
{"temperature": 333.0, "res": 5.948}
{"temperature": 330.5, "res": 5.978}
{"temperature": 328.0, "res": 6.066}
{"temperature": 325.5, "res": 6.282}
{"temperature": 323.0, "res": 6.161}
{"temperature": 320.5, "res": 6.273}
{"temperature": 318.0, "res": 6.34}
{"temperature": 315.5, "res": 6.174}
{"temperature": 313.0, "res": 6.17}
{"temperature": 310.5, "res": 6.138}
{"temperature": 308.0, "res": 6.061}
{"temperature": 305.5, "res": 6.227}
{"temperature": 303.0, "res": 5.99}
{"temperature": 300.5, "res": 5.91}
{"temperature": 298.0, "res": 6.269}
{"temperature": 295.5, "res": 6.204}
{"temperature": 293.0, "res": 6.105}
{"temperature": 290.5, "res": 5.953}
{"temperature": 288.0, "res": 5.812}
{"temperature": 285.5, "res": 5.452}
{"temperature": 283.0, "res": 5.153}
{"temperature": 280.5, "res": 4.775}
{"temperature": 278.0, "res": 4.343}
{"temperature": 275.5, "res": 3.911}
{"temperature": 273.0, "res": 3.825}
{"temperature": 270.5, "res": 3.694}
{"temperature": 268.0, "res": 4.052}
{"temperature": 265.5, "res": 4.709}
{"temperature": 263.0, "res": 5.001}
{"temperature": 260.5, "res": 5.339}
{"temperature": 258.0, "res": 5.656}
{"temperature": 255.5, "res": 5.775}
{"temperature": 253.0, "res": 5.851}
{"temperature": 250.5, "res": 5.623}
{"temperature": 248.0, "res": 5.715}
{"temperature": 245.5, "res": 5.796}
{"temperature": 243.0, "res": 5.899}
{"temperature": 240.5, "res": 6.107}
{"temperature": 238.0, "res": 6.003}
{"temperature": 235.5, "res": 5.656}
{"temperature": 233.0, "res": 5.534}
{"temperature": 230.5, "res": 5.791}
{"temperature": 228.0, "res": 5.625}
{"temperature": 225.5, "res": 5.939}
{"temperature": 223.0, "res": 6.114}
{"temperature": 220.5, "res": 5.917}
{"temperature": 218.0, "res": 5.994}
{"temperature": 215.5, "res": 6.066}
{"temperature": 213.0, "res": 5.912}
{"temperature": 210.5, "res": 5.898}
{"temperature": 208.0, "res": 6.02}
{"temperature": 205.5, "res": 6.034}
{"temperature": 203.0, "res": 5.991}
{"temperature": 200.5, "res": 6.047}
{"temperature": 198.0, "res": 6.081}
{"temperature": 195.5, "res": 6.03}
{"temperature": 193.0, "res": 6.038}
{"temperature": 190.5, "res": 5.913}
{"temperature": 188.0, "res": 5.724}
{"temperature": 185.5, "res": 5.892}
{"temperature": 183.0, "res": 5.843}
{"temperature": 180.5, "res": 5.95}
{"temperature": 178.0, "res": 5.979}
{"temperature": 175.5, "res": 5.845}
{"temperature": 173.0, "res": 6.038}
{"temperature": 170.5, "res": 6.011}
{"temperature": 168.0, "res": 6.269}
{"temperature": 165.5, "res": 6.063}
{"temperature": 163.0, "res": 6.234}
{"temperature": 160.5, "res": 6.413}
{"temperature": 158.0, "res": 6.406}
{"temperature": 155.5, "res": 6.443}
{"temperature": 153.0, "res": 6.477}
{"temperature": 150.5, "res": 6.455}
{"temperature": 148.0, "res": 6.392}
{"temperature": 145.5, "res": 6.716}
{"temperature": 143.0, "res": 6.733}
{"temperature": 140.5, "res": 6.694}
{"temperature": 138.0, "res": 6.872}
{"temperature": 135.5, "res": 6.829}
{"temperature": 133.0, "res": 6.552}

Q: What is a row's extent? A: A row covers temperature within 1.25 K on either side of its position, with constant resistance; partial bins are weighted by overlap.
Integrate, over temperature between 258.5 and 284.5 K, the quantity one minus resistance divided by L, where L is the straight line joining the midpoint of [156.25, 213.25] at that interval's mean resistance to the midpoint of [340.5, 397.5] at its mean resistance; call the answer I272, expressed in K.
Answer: 5.7 K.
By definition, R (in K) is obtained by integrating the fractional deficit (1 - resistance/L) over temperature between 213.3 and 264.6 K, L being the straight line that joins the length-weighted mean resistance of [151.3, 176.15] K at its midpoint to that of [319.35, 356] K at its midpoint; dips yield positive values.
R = 2.1 K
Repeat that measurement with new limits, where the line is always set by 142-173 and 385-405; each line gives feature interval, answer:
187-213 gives 1.3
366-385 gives 1.3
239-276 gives 6.1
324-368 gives 3.4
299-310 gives 0.1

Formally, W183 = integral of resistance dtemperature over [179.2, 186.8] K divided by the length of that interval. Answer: 5.89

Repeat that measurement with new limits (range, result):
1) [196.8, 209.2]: 6.03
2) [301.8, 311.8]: 6.1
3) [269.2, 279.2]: 3.94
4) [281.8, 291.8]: 5.6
